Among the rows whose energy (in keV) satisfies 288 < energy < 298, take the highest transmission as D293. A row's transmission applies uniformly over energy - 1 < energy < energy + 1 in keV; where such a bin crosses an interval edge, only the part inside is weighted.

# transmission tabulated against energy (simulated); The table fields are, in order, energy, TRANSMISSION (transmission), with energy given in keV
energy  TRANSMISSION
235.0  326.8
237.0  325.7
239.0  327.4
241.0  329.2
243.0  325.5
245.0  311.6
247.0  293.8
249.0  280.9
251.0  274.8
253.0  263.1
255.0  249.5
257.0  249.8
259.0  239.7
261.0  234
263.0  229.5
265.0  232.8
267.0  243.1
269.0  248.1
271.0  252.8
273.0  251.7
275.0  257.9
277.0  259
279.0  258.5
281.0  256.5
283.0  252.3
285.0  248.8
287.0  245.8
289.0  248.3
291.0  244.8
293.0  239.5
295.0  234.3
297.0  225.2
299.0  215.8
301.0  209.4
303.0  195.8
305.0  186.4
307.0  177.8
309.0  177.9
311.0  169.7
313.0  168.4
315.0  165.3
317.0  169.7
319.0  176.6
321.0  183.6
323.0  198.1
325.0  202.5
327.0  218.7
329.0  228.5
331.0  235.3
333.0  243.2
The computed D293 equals 248.3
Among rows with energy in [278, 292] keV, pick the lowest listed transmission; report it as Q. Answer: 244.8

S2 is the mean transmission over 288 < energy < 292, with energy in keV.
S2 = 247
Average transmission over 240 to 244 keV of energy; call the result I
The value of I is 327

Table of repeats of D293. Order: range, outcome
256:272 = 252.8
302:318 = 195.8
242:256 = 325.5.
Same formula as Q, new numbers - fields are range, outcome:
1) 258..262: 234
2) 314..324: 165.3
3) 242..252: 274.8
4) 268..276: 248.1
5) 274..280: 257.9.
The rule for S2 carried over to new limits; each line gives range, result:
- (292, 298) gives 233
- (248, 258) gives 264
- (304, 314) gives 176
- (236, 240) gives 327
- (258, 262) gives 237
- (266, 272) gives 248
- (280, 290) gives 250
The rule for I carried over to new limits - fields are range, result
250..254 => 269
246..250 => 287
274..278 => 258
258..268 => 236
